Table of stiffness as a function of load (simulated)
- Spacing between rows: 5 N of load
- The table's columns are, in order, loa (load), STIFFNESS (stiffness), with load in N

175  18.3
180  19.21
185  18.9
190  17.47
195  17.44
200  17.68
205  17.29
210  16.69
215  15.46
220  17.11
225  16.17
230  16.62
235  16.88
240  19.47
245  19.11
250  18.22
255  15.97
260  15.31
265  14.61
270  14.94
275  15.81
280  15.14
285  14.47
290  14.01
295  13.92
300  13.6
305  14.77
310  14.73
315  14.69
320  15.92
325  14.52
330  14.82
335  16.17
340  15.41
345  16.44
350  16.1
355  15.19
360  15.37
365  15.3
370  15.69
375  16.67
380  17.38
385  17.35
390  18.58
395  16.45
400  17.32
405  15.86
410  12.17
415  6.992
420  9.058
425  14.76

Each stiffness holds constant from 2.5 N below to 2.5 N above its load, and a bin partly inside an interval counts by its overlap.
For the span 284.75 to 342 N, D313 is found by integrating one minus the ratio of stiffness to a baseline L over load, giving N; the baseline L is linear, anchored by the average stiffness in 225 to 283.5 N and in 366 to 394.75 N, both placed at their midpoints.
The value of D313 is 6.7 N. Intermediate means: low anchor 16.5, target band 14.8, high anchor 17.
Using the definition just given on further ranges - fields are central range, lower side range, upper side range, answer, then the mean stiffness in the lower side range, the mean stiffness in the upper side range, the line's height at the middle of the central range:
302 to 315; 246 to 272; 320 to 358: 0.9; 16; 15.5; 15.7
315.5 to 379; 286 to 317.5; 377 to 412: -1.1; 14.3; 16.5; 15.4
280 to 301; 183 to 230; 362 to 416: 2.9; 17.1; 15.7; 16.4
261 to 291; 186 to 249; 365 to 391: 4.0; 17.3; 16.9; 17.2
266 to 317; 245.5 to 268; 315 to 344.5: 4.0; 16.3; 15.4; 15.9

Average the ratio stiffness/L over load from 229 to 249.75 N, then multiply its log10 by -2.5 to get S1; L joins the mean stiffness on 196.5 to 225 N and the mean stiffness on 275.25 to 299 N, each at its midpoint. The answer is -0.14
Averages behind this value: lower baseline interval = 16.8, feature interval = 18.1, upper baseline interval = 14.5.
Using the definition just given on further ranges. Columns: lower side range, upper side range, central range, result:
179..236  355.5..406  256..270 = 0.131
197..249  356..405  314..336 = 0.111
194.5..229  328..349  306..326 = 0.067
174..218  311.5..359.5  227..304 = 0.046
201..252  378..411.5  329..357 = 0.070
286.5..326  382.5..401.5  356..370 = 0.073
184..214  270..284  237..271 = -0.064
